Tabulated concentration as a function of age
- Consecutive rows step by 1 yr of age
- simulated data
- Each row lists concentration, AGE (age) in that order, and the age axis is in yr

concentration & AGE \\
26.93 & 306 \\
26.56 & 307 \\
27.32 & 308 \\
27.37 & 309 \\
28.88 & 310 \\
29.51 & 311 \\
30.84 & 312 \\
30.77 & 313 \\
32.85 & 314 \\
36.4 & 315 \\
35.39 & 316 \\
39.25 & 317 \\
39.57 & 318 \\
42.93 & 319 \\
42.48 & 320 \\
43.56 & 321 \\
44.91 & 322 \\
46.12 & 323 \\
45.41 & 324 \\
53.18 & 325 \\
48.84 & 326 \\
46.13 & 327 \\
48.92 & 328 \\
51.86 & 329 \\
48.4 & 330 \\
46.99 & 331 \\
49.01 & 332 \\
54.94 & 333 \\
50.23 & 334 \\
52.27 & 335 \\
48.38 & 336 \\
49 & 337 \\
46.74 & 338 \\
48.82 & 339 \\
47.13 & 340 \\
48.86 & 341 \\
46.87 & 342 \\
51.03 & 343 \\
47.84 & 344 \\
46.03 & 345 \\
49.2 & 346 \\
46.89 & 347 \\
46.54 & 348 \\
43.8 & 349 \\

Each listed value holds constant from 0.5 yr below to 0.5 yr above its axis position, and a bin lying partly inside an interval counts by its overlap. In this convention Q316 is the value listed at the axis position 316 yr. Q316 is 35.39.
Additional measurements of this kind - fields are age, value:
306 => 26.93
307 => 26.56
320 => 42.48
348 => 46.54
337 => 49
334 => 50.23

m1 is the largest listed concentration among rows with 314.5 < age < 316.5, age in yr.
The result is 36.4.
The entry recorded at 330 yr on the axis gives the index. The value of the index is 48.4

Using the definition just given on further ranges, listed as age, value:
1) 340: 47.13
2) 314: 32.85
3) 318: 39.57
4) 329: 51.86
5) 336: 48.38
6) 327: 46.13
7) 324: 45.41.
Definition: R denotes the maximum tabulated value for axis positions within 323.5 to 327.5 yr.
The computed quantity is 53.18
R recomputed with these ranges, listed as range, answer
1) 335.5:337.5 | 49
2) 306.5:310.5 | 28.88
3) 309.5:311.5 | 29.51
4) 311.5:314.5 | 32.85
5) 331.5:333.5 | 54.94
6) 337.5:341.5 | 48.86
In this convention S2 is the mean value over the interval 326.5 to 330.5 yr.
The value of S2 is 48.8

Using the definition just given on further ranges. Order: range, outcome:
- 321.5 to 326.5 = 47.7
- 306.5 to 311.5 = 27.9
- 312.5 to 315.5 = 33.3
